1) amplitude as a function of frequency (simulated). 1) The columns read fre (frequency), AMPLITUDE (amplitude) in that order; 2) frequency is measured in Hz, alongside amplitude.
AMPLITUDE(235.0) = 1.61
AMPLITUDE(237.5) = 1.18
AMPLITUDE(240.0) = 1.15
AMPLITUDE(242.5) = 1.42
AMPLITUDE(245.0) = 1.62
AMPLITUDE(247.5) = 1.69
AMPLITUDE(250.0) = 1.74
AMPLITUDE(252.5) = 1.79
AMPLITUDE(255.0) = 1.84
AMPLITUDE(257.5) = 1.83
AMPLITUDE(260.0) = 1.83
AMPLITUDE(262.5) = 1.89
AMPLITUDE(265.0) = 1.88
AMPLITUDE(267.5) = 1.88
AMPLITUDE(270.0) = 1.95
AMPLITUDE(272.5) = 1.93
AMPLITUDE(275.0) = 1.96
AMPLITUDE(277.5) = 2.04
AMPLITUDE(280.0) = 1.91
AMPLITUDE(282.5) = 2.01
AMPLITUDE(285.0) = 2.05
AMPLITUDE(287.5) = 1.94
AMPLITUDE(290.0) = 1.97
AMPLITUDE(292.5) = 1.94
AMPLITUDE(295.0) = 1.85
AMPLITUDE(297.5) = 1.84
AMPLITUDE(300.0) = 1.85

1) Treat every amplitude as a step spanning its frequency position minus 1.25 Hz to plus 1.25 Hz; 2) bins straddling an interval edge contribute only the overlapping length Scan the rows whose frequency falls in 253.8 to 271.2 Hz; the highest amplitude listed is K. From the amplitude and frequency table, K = 1.95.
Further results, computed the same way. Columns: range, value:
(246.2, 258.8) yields 1.84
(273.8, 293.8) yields 2.05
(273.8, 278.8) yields 2.04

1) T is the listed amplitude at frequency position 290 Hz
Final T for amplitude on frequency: 1.97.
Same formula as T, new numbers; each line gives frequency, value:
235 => 1.61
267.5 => 1.88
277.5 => 2.04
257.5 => 1.83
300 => 1.85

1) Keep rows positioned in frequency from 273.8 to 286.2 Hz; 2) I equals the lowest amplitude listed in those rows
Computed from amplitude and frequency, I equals 1.91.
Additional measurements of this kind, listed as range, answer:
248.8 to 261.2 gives 1.74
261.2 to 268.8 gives 1.88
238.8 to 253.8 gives 1.15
